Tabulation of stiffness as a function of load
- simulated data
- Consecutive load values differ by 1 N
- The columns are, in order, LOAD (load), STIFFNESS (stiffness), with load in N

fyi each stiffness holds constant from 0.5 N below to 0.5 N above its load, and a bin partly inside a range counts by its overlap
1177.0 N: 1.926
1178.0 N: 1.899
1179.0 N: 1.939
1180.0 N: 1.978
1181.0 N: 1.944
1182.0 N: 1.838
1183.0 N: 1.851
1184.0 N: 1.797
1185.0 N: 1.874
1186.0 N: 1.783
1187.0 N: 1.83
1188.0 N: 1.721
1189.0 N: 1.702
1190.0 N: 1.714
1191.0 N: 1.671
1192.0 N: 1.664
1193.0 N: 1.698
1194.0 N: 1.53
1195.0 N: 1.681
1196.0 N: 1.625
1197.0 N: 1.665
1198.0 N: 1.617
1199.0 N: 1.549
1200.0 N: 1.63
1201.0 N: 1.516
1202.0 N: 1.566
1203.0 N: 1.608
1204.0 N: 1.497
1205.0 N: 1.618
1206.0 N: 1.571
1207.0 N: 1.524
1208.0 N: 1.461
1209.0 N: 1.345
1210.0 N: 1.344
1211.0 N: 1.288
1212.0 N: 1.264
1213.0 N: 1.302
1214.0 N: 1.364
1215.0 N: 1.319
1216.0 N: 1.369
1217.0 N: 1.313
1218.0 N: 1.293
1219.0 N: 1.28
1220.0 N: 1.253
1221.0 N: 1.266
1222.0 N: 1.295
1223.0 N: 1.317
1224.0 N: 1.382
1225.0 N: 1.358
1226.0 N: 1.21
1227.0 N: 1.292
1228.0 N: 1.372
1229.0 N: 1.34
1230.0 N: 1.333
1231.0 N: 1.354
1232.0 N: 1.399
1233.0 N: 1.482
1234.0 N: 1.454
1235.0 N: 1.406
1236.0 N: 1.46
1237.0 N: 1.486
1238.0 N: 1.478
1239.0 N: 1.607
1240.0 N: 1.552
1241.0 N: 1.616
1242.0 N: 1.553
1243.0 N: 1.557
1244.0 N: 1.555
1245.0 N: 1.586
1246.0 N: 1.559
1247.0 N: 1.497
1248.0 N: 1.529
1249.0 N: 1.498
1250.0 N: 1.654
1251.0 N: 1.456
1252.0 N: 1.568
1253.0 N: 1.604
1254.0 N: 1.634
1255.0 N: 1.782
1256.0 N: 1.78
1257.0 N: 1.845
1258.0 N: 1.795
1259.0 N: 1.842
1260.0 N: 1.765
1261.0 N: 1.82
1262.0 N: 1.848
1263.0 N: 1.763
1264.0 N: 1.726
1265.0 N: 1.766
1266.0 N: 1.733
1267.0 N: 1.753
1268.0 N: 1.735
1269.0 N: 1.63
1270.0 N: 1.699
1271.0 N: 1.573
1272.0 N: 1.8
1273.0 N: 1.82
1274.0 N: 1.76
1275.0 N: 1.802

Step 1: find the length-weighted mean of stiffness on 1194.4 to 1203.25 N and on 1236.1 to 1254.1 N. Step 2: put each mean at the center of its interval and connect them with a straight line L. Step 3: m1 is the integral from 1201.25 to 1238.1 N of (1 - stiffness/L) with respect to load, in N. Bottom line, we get 4.6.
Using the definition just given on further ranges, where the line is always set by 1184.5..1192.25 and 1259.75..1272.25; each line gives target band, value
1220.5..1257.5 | 5.3 N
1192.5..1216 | 3.3 N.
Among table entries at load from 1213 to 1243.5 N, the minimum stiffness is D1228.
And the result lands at 1.21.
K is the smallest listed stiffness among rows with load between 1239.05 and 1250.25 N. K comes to 1.497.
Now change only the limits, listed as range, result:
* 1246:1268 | 1.456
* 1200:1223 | 1.253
